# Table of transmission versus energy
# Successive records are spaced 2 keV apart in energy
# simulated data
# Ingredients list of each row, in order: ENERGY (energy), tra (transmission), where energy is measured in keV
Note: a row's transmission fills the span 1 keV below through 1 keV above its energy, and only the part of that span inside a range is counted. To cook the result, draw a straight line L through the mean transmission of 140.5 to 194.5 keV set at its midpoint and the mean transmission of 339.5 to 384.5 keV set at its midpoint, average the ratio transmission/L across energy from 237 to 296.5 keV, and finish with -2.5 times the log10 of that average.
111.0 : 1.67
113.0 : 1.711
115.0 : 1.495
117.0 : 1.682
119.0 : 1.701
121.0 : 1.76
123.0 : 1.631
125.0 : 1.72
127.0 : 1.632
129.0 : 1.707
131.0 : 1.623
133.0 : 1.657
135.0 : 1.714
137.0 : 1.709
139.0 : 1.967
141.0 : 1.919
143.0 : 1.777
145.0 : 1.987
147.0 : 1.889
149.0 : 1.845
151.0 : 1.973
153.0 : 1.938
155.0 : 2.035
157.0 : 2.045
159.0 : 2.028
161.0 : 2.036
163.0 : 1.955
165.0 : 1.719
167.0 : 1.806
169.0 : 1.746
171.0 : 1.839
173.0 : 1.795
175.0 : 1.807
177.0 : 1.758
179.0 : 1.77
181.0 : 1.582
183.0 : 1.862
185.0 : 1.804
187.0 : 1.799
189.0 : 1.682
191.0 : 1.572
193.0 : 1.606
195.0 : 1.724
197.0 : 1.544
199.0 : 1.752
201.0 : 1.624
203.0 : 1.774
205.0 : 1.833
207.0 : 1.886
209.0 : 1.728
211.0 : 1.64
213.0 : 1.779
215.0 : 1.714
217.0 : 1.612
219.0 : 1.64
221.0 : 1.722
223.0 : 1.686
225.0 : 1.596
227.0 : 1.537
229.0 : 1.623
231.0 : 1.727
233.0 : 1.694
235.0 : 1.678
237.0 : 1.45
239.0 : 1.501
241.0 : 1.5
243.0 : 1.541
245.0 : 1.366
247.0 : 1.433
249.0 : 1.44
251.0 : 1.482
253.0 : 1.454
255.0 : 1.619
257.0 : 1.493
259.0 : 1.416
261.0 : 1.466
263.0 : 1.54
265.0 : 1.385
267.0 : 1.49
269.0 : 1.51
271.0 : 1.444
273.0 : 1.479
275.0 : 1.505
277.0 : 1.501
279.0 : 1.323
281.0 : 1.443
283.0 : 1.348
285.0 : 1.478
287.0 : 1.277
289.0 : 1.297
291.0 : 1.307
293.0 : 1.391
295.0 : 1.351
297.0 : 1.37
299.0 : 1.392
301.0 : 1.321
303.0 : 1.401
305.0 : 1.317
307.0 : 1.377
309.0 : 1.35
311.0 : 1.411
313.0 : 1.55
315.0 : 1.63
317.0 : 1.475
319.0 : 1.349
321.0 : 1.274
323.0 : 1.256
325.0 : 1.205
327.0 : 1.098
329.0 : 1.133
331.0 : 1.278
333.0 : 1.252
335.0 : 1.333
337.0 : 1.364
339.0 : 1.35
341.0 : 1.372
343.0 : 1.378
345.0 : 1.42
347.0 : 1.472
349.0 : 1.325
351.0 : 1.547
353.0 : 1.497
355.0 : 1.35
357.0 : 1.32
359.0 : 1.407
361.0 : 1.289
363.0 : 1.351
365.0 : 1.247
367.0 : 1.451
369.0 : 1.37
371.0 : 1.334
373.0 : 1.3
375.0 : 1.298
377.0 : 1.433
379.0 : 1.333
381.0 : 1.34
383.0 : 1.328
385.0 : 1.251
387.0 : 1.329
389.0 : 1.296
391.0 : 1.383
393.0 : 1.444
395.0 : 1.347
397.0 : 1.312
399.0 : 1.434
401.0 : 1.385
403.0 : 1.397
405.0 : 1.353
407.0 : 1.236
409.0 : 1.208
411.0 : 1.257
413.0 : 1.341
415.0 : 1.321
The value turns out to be 0.11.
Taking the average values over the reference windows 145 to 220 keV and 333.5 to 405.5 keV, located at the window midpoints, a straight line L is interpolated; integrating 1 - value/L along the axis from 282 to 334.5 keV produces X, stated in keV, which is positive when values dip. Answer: 5.7 keV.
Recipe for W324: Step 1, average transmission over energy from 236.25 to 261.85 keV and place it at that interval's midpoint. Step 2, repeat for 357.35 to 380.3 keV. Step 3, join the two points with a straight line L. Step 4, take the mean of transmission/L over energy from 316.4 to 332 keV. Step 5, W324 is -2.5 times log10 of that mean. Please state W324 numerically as 0.12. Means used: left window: 1.47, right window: 1.35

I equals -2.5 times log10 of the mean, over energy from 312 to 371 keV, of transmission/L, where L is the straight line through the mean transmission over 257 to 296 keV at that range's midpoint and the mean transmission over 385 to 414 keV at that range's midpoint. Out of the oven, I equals 0.015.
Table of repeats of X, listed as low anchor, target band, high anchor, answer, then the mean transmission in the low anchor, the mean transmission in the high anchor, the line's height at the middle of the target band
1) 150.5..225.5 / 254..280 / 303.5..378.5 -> 1.4 keV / 1.77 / 1.36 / 1.56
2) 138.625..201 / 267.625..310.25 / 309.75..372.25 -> 3.1 keV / 1.82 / 1.36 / 1.5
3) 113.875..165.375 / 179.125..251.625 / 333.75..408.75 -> 0.9 keV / 1.81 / 1.36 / 1.67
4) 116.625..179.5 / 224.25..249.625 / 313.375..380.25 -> 1.0 keV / 1.82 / 1.35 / 1.61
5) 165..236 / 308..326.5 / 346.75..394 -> 1.1 keV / 1.71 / 1.36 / 1.47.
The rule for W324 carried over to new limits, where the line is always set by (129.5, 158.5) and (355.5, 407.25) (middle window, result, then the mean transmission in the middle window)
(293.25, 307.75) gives 0.12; 1.36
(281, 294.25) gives 0.15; 1.36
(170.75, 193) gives 0.02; 1.74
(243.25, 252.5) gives 0.14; 1.44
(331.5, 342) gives 0.09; 1.33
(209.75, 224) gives 0.01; 1.69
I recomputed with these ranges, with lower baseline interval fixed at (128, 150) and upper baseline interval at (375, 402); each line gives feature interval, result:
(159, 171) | -0.07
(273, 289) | 0.10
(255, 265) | 0.07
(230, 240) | 0.01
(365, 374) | 0.03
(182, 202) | 0.01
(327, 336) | 0.18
